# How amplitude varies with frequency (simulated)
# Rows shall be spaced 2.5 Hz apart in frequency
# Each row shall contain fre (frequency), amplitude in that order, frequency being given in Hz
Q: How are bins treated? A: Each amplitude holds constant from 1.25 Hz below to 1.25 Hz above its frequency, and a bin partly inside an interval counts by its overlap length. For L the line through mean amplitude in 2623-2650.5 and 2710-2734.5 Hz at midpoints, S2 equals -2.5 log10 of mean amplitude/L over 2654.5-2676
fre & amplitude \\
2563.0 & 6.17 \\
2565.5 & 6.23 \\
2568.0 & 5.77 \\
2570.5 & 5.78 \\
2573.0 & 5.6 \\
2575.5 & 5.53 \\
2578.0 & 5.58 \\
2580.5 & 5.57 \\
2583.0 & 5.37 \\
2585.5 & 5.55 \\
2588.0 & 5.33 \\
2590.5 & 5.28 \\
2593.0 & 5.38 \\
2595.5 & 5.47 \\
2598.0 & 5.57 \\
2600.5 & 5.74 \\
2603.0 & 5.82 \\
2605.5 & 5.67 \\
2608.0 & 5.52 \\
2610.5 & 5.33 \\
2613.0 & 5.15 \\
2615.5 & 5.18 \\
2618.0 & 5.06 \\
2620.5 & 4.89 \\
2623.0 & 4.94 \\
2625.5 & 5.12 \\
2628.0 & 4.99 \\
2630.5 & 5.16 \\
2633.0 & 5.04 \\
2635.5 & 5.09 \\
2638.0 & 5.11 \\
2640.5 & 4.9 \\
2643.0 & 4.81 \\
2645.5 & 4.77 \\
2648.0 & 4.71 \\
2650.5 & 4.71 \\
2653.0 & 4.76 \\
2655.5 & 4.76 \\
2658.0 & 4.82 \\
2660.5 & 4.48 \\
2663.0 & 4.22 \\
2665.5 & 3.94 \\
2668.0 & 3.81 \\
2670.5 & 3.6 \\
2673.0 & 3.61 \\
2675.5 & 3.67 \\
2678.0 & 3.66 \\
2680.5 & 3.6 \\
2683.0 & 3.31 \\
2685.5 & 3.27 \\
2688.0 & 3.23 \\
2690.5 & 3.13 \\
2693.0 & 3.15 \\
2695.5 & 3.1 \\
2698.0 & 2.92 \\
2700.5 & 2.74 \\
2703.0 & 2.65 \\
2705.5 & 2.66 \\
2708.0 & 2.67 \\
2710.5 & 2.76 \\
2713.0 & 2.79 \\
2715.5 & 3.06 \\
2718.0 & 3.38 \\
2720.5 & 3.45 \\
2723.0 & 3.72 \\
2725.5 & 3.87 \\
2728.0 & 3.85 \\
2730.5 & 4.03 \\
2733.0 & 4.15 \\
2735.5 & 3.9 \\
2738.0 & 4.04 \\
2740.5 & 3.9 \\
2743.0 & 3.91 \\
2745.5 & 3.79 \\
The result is 0.097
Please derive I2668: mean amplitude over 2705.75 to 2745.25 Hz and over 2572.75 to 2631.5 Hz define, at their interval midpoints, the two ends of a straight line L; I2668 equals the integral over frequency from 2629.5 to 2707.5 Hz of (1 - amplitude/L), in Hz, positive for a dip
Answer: 8.2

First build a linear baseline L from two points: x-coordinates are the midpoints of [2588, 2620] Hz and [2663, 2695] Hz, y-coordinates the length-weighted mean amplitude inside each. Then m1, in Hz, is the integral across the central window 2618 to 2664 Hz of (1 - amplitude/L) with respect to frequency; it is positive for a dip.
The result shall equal -4.04 Hz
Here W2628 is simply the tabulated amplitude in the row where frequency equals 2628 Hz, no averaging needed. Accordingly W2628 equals 4.99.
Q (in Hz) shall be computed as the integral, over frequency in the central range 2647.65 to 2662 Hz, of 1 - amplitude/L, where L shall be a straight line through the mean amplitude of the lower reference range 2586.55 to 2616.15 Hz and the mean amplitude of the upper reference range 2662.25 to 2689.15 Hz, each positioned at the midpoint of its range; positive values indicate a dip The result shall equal -2.0 Hz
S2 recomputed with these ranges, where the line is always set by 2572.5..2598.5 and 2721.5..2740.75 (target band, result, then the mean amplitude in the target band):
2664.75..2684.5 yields 0.24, 3.64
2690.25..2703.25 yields 0.40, 2.96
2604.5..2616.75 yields -0.03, 5.36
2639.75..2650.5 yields 0.01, 4.78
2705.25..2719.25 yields 0.38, 2.9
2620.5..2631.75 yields 0.00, 5.03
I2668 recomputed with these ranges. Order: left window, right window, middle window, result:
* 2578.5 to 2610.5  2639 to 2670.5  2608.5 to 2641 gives -0.5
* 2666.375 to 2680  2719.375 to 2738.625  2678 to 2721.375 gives 8.1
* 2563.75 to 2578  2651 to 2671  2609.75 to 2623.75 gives -0.1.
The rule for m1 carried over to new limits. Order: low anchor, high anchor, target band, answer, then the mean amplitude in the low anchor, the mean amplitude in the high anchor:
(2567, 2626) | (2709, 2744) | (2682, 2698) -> 3.7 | 5.43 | 3.62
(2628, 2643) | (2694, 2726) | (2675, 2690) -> 1.4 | 5.03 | 3.04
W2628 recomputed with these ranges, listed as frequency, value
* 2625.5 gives 5.12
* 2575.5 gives 5.53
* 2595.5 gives 5.47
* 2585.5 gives 5.55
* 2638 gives 5.11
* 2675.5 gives 3.67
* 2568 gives 5.77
